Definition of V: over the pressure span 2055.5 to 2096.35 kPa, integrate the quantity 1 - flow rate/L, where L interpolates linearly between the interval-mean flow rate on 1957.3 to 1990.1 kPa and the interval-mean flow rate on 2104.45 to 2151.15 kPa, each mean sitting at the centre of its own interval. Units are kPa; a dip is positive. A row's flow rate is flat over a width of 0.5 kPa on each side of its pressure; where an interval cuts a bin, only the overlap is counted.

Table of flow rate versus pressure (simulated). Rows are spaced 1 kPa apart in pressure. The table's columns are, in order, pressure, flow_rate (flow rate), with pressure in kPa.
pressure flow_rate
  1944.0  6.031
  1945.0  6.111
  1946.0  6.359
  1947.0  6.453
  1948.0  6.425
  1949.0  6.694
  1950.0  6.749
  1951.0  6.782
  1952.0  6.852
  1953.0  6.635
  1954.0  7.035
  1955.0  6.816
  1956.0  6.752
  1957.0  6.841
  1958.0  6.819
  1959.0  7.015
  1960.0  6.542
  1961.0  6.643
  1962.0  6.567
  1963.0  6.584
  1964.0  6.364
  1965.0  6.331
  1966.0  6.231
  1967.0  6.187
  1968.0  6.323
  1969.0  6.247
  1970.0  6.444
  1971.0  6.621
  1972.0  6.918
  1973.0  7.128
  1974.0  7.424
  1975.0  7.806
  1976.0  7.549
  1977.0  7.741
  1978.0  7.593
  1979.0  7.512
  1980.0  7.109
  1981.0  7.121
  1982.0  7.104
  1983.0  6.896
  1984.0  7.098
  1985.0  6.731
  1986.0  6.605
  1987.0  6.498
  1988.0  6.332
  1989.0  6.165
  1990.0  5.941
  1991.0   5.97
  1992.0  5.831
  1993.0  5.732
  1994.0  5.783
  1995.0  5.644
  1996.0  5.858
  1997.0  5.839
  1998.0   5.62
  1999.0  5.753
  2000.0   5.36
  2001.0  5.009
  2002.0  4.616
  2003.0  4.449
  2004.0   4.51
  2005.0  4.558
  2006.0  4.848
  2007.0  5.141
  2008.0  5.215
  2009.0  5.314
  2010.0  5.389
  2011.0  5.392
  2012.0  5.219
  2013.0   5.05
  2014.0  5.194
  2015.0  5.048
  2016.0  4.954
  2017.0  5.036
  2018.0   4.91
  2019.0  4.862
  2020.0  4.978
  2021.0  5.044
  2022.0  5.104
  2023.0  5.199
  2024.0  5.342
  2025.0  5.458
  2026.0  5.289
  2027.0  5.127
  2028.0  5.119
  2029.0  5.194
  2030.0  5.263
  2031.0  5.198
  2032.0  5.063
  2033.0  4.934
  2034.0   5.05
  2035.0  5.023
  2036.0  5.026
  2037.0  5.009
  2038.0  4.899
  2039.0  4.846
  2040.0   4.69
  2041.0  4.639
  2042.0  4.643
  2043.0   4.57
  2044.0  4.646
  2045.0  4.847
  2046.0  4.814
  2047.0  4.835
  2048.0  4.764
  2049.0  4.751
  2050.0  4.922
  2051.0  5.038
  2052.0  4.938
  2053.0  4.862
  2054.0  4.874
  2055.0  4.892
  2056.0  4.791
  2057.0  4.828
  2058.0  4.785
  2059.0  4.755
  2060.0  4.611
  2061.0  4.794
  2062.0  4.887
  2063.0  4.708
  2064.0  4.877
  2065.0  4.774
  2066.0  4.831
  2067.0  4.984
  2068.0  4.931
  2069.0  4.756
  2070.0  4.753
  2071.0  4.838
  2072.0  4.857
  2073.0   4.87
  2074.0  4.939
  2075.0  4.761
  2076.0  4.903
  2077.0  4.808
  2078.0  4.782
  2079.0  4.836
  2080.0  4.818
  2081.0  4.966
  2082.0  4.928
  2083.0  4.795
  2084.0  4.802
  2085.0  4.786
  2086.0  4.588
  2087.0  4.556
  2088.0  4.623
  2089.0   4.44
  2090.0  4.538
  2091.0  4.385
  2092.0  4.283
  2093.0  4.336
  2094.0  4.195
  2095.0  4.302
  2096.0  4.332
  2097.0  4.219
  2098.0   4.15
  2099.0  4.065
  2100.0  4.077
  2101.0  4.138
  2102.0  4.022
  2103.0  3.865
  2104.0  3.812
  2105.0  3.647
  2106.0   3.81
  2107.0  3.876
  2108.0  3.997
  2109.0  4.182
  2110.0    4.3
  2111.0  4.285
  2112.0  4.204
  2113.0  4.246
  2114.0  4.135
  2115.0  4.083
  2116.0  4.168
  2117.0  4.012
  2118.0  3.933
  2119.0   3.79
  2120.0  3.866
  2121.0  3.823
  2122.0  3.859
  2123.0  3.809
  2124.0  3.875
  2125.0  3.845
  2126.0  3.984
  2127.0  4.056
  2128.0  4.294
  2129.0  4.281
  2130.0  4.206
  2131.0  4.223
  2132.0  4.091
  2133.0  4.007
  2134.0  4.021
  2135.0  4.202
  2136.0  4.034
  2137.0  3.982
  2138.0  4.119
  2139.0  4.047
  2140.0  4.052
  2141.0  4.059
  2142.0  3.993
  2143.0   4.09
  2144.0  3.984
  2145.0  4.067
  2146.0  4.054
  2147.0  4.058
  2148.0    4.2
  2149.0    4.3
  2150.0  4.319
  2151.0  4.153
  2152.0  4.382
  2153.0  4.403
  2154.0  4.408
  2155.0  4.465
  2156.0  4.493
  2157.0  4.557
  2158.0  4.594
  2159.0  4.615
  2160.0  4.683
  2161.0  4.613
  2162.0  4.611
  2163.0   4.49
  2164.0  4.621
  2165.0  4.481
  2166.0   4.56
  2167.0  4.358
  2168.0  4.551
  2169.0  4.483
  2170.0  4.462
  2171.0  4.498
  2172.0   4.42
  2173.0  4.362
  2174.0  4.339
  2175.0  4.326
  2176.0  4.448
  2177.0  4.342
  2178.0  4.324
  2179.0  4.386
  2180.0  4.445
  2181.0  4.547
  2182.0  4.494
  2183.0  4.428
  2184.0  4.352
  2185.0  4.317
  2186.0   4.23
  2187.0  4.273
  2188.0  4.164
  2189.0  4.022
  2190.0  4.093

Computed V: 2.14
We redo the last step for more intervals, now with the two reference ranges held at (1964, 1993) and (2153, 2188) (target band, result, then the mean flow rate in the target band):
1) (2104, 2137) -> 6.6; 4.03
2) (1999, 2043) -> 8.5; 5.03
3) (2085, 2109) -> 5.1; 4.2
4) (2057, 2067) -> 1.7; 4.79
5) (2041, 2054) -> 2.5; 4.8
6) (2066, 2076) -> 1.4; 4.86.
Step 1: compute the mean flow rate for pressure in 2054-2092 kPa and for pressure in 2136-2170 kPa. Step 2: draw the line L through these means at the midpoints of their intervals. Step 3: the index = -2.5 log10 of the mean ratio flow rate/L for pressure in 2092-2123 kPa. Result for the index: 0.13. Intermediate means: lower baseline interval 4.77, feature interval 4.06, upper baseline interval 4.33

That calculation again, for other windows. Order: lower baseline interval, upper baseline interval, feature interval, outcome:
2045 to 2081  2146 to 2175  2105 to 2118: 0.138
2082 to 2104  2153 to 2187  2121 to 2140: 0.093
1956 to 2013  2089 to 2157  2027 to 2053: 0.097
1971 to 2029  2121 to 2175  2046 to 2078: 0.072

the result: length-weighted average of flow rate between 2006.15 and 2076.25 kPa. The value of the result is 4.95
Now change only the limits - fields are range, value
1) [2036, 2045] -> 4.76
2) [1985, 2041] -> 5.29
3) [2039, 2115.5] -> 4.57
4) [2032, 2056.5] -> 4.85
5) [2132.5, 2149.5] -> 4.07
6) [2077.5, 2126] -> 4.23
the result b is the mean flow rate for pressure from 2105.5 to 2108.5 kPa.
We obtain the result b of 3.89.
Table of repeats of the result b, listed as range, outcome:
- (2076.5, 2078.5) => 4.79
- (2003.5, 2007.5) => 4.76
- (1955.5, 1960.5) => 6.79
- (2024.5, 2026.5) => 5.37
